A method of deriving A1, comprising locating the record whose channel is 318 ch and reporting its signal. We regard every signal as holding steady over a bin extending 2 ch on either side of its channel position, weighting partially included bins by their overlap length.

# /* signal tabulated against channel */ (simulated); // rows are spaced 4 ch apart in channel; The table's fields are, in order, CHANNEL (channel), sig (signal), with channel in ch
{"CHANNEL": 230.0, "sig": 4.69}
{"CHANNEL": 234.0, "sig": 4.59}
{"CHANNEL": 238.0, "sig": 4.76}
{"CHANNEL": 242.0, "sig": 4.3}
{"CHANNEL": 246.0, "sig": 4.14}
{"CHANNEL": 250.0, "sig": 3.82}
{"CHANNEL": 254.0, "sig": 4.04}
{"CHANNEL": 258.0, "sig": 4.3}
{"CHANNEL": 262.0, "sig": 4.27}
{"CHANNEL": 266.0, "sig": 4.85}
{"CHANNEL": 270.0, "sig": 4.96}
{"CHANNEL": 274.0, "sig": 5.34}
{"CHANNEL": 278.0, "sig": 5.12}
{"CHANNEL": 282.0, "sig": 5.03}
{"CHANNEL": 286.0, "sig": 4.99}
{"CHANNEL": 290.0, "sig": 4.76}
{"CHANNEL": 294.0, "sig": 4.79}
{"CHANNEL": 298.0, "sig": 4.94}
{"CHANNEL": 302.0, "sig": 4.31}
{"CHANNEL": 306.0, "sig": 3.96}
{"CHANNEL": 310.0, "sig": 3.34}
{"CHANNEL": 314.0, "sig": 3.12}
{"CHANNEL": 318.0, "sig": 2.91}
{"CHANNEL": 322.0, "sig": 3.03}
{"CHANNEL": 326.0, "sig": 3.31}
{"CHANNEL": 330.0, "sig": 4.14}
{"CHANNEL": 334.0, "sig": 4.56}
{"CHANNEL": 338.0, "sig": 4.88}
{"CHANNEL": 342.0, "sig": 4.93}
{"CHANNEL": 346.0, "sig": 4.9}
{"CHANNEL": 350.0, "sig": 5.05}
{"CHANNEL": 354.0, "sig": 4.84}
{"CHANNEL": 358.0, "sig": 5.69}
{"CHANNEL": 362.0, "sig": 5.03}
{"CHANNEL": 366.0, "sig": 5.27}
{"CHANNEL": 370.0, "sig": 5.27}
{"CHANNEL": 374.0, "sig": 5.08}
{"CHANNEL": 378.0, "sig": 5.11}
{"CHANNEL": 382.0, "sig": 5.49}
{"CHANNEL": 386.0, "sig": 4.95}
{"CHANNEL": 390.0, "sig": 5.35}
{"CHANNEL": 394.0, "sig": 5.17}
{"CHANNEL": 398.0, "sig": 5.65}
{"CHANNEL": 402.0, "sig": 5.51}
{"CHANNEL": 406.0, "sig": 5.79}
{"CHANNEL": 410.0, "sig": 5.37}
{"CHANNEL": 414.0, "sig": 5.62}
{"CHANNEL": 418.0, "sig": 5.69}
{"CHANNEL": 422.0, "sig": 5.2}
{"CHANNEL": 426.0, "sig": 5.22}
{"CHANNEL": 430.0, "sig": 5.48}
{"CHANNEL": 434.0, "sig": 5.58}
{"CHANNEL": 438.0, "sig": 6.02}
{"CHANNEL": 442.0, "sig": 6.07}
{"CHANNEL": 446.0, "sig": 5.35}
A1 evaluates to 2.91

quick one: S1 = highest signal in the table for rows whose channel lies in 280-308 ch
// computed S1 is 5.03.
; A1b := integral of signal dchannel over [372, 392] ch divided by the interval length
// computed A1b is 5.2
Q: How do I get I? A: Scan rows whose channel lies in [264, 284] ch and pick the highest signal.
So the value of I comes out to 5.34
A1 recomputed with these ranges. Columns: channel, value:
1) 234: 4.59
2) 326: 3.31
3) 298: 4.94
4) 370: 5.27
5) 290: 4.76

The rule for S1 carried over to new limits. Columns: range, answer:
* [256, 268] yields 4.85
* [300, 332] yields 4.31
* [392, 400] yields 5.65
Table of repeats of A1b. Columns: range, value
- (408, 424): 5.47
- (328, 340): 4.53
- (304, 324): 3.27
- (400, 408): 5.65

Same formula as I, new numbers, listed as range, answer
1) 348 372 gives 5.69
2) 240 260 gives 4.3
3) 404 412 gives 5.79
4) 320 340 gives 4.88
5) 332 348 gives 4.93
